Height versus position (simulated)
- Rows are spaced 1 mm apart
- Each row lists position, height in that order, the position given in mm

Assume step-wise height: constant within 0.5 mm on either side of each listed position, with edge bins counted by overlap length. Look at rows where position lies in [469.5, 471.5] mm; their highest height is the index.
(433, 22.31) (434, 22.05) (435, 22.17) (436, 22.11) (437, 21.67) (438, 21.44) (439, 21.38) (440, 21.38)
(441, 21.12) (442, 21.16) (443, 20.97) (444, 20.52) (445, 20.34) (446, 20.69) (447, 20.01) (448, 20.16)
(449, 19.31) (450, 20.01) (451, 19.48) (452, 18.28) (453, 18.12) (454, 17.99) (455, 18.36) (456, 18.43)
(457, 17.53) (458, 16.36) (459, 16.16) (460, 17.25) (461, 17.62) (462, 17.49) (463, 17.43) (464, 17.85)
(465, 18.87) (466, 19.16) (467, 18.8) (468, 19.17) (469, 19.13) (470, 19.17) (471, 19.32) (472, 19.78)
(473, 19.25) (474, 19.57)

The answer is 19.32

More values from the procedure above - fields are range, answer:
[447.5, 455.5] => 20.16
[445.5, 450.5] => 20.69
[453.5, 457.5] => 18.43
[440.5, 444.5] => 21.16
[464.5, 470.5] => 19.17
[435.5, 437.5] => 22.11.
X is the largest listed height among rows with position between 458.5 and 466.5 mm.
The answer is 19.16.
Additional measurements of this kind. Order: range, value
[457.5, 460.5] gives 17.25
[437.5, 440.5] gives 21.44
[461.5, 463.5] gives 17.49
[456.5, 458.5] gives 17.53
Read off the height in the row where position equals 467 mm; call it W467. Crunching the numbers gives 18.8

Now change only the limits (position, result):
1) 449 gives 19.31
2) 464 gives 17.85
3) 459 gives 16.16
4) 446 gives 20.69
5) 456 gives 18.43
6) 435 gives 22.17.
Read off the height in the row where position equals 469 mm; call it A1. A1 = 19.13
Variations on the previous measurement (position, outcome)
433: 22.31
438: 21.44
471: 19.32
